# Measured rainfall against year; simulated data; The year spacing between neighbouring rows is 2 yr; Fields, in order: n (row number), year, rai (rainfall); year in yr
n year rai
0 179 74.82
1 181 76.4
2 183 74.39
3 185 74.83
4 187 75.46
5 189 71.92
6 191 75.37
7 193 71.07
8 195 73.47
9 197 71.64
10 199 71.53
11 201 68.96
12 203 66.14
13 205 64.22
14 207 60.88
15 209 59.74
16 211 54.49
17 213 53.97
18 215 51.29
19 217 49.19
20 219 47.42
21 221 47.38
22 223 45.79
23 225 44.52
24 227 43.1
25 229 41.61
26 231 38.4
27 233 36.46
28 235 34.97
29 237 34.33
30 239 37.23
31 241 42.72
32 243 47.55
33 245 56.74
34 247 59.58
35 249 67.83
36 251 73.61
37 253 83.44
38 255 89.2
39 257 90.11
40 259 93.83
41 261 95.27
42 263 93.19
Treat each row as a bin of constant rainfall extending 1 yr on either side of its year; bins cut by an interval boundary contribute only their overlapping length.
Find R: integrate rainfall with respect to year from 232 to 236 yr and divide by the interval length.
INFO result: 35.7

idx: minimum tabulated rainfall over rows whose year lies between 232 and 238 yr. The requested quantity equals 34.33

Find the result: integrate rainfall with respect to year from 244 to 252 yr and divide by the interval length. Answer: 64.4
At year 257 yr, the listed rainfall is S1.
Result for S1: 90.11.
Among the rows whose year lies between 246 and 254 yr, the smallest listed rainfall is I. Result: 59.58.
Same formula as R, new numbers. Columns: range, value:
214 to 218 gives 50.2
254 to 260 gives 91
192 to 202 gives 71.3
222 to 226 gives 45.2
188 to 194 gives 72.8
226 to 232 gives 41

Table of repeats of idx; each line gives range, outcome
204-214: 53.97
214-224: 45.79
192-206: 64.22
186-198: 71.07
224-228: 43.1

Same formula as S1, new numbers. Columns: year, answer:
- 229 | 41.61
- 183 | 74.39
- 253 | 83.44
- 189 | 71.92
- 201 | 68.96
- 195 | 73.47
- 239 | 37.23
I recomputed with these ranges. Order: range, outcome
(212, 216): 51.29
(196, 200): 71.53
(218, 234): 36.46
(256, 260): 90.11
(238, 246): 37.23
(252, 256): 83.44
